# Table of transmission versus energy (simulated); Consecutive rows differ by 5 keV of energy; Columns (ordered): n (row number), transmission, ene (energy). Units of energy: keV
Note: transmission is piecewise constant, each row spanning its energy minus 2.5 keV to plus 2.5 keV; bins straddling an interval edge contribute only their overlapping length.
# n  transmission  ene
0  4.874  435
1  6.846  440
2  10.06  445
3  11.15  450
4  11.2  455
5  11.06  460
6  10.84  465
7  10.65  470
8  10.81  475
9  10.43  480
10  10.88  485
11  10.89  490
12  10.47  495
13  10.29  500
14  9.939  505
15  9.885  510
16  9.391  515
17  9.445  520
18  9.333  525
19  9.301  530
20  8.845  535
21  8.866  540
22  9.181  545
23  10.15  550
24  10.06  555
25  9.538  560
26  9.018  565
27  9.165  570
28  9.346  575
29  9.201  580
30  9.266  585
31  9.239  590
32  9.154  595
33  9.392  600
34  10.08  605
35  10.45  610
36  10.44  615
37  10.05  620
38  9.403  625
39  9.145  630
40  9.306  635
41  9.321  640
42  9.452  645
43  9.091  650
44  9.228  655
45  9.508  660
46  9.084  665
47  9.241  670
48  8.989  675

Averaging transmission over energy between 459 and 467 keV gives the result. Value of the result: 10.9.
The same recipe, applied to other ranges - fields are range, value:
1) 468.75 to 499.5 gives 10.7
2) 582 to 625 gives 9.73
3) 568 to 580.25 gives 9.25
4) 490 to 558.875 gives 9.67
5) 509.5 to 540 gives 9.29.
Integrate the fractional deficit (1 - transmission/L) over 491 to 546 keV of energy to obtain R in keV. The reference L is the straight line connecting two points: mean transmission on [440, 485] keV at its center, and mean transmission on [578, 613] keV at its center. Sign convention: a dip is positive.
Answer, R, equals 3.0 keV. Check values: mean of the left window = 10.6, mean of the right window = 9.56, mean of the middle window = 9.59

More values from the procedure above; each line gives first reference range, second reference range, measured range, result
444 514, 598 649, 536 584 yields 3.41 keV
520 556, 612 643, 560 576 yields 0.40 keV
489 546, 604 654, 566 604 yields 1.45 keV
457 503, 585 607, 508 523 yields 1.10 keV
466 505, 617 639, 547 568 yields 0.77 keV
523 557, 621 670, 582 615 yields -1.12 keV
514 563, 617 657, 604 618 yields -1.41 keV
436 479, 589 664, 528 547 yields 1.58 keV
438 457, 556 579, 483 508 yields -2.16 keV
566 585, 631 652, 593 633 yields -2.19 keV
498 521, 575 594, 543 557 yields -0.46 keV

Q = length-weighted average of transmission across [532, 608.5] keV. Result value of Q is 9.38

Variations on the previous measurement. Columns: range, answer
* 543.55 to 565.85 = 9.65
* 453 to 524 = 10.4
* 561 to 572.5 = 9.15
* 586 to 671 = 9.51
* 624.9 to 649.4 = 9.3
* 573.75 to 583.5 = 9.26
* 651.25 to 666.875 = 9.27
